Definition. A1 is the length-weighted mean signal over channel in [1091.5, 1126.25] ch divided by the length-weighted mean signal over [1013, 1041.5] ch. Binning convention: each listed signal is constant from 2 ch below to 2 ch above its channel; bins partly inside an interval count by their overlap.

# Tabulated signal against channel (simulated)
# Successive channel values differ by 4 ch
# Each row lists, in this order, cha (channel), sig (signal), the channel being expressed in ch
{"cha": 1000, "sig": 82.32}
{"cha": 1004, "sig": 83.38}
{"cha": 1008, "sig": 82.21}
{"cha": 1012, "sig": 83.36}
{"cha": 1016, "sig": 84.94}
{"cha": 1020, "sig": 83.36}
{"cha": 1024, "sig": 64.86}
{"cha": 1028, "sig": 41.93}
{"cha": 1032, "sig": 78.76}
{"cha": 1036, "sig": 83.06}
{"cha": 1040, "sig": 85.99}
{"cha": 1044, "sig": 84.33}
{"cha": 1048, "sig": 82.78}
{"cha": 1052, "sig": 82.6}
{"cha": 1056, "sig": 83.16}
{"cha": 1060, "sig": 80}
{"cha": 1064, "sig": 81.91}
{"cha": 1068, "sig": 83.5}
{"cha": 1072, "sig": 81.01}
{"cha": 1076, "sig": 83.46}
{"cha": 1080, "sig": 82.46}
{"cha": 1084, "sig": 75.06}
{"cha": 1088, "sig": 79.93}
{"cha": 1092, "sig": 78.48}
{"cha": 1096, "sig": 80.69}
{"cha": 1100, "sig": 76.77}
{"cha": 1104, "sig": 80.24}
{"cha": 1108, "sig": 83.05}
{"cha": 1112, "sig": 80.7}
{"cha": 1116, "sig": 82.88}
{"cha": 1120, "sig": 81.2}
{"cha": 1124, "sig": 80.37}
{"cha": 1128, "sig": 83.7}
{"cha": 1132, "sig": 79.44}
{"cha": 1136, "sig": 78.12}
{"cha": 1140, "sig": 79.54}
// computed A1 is 1.1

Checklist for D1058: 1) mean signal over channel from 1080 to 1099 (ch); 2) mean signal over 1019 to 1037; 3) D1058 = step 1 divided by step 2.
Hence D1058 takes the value 1.1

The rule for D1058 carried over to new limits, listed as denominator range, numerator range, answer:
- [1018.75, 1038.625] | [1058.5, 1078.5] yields 1.17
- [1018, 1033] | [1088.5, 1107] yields 1.19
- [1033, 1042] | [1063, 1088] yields 0.97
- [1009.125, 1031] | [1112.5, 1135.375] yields 1.12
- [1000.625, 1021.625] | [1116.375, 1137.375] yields 0.97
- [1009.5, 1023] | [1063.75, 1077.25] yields 1.00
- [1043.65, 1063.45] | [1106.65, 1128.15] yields 0.99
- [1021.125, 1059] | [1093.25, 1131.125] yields 1.06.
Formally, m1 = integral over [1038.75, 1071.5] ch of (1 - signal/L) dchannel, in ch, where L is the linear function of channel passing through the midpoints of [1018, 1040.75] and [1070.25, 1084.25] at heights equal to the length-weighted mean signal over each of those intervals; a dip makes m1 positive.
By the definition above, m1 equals -2.5 ch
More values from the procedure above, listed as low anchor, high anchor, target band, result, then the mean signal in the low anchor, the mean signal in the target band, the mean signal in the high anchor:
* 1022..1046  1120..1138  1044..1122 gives -4.3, 73.2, 81.1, 80.5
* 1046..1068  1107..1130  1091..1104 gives 0.5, 82.2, 78.9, 81.9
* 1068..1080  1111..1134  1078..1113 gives 1.0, 82.5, 79.7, 81.4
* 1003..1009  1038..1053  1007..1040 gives 3.0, 82.8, 75.7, 84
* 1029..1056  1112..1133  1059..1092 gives 0.3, 81.4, 80.8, 81.5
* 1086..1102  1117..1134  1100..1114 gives -0.1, 79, 80.7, 81.3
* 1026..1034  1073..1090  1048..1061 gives -2.3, 60.3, 82.2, 80.3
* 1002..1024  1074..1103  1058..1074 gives -0.3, 81.8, 81.6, 79.6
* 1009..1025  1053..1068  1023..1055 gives 2.0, 80.2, 76.1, 82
